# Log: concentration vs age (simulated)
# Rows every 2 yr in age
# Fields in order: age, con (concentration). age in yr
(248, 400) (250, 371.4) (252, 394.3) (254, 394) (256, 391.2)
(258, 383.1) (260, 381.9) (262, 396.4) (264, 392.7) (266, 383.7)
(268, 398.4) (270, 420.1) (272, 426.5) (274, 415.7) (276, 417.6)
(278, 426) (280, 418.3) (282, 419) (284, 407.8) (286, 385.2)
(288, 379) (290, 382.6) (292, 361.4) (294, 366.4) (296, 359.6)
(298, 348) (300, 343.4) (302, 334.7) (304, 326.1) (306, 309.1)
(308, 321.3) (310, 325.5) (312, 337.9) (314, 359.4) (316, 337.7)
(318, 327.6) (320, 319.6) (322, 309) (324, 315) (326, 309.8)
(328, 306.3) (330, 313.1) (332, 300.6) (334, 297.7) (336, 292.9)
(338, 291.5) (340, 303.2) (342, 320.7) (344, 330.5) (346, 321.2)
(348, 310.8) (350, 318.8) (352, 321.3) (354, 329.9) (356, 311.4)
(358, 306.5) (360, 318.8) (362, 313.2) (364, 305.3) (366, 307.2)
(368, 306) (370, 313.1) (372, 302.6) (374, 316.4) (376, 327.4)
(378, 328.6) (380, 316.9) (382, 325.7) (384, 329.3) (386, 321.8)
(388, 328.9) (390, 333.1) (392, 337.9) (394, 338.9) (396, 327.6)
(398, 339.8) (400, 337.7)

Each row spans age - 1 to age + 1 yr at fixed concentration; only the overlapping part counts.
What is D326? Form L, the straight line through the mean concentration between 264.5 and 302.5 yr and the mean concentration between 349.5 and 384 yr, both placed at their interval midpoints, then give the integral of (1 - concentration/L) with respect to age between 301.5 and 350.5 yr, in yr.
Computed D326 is 4.8 yr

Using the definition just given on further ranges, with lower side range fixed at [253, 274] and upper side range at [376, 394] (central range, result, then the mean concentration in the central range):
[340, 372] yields 2.79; 315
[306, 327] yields 2.40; 325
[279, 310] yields 1.43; 363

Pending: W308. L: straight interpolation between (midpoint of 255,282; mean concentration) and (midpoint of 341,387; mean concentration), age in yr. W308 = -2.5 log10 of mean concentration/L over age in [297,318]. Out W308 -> 0.11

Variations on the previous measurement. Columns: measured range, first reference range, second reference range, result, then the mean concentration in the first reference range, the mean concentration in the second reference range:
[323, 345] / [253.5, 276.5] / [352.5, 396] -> 0.14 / 400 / 320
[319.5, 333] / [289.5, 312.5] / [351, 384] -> 0.07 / 342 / 316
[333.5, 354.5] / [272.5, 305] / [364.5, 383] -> 0.09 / 381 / 316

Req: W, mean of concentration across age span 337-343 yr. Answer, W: 305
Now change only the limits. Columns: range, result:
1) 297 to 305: 338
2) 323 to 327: 312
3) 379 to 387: 323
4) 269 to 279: 421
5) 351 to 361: 318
